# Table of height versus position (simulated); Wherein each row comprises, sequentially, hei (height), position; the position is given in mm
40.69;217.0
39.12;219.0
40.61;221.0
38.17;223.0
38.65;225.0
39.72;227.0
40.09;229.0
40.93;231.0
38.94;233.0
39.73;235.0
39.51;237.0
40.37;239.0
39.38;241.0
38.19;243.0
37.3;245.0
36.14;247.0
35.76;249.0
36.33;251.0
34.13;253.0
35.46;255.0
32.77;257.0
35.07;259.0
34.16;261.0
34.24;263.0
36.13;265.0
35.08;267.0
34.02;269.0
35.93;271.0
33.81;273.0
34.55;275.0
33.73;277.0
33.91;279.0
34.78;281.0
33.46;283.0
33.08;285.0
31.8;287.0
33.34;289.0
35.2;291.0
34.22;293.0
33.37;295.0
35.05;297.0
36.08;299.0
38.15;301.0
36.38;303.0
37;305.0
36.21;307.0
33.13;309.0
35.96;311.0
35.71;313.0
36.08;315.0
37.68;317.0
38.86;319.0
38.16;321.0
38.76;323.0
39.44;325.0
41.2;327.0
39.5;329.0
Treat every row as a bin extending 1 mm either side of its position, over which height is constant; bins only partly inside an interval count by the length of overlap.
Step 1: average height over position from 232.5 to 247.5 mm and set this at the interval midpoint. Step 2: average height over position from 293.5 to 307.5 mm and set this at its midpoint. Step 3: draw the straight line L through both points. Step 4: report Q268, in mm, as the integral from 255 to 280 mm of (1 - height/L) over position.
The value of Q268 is 2.00 mm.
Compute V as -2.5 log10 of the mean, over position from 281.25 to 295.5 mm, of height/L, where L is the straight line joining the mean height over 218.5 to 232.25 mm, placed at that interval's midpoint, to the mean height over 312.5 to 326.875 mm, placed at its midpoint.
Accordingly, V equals 0.15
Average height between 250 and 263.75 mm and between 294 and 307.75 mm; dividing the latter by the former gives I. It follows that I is 1.0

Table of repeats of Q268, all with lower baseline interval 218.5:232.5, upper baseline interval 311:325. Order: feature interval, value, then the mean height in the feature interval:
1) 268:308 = 3.7 mm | 34.7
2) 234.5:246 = 0.1 mm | 39.1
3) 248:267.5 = 2.0 mm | 34.9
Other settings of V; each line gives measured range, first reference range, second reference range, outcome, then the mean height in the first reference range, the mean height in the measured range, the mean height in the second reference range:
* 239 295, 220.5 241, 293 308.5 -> 0.08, 39.6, 35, 35.8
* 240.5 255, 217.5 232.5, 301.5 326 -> 0.07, 39.6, 36.6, 37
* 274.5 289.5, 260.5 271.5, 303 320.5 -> 0.06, 34.9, 33.6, 36.4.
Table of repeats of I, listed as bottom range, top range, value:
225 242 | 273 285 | 0.85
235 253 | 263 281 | 0.92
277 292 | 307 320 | 1.08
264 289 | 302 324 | 1.08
